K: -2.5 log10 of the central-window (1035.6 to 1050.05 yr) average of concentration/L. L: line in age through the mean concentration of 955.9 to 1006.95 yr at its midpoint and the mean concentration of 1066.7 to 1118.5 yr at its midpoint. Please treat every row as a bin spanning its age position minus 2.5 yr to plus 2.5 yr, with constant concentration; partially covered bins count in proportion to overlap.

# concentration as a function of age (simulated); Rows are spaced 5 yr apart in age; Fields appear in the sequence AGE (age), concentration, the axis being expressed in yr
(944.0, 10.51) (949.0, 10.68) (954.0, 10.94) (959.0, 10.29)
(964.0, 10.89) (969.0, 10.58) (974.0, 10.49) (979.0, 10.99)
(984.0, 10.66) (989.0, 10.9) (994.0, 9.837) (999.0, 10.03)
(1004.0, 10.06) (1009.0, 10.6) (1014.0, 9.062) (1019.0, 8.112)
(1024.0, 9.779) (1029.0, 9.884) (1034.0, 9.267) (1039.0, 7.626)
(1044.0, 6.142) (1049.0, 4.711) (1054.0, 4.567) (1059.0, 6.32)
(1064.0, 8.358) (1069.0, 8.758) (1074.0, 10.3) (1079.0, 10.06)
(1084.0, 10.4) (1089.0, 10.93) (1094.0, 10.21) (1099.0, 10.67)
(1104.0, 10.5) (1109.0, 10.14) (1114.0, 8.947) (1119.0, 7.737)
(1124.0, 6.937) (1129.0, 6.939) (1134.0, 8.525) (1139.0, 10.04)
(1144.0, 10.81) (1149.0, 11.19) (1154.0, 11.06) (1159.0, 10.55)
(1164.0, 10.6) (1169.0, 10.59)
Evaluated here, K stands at 0.49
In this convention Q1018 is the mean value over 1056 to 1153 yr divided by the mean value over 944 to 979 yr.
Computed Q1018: 0.88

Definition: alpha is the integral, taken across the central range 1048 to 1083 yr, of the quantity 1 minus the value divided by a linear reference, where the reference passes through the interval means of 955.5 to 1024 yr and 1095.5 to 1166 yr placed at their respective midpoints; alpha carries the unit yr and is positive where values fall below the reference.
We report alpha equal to 7.3 yr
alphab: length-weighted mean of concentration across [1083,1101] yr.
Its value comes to 10.6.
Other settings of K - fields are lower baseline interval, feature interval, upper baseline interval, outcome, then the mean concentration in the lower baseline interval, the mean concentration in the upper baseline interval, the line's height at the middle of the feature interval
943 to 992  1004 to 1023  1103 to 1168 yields 0.107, 10.7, 9.54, 10.4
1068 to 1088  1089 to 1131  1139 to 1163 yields 0.134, 10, 10.8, 10.4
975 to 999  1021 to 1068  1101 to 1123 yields 0.312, 10.5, 9.2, 9.92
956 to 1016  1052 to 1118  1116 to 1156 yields 0.033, 10.4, 9.13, 9.55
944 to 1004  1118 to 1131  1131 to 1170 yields 0.406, 10.5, 10.4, 10.4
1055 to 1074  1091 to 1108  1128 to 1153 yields -0.193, 7.88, 9.75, 8.74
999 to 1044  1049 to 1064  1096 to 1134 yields 0.480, 9.16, 8.84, 9.04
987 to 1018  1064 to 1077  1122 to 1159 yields 0.046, 9.97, 9.47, 9.73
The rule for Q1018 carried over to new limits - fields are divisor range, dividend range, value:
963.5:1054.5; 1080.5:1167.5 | 1.06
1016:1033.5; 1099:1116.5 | 1.08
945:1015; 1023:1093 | 0.80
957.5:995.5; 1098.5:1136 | 0.82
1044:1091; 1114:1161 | 1.14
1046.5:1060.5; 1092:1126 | 1.82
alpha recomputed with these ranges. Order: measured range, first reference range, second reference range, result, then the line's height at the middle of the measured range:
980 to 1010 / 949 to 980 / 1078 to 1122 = 0.4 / 10.5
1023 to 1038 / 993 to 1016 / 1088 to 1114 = 0.9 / 10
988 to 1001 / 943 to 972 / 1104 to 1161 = 0.2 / 10.4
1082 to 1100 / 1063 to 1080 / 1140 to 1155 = -1.4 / 9.79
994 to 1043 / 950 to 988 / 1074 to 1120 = 5.4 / 10.4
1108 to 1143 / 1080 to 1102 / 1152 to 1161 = 7.1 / 10.7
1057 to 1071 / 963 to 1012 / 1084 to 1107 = 3.6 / 10.5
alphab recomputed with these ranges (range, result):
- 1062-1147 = 9.44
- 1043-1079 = 7.27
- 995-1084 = 8.53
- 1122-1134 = 7.27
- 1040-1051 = 5.76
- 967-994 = 10.6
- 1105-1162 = 9.39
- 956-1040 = 9.99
